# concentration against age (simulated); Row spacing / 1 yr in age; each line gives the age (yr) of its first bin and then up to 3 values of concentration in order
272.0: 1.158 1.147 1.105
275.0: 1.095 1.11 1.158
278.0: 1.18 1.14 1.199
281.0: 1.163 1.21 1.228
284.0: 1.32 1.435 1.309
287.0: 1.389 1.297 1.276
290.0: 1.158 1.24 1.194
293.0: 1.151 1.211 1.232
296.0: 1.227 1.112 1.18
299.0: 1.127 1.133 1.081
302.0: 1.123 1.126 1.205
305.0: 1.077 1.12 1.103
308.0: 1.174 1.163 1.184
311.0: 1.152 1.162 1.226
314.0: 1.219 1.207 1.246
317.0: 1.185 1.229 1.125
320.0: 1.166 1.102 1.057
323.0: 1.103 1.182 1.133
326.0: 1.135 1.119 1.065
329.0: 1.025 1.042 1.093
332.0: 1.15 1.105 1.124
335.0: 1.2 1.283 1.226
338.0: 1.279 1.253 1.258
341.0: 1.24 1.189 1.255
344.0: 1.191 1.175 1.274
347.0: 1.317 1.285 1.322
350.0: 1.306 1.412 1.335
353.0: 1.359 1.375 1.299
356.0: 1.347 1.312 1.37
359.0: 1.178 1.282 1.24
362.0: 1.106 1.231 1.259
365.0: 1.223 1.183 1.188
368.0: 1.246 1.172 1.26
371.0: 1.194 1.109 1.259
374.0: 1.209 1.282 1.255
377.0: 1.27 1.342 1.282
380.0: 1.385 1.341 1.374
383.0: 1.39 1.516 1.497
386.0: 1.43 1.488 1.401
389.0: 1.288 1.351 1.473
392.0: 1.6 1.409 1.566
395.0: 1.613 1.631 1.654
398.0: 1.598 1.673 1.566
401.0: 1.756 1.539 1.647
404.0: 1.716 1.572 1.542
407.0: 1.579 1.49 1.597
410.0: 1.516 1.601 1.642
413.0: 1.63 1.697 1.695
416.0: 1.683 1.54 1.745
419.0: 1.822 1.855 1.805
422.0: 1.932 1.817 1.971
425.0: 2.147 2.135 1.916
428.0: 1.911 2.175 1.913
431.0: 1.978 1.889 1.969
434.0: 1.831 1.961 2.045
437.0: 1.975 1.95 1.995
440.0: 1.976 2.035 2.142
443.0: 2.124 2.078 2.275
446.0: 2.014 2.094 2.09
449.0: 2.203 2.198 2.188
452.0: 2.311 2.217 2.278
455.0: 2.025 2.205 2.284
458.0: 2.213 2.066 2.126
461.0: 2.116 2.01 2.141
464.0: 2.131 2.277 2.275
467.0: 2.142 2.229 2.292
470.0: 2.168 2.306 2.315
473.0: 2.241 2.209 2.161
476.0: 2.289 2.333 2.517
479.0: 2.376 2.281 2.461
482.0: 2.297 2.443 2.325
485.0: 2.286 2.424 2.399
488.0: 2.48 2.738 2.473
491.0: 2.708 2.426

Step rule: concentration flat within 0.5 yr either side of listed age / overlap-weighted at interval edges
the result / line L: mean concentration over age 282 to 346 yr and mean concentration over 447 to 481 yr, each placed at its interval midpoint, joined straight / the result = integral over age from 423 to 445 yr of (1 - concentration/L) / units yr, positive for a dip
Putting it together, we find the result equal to 0.1 yr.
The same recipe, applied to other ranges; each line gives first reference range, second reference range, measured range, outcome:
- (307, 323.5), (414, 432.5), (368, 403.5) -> 4.7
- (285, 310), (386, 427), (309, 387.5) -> 9.2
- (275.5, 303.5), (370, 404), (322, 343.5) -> 2.4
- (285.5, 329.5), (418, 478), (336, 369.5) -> 4.6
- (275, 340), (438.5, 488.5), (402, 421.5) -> 2.4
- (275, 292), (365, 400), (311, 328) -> 1.7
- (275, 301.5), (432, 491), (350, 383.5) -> 7.7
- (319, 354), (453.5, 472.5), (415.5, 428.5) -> 0.0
